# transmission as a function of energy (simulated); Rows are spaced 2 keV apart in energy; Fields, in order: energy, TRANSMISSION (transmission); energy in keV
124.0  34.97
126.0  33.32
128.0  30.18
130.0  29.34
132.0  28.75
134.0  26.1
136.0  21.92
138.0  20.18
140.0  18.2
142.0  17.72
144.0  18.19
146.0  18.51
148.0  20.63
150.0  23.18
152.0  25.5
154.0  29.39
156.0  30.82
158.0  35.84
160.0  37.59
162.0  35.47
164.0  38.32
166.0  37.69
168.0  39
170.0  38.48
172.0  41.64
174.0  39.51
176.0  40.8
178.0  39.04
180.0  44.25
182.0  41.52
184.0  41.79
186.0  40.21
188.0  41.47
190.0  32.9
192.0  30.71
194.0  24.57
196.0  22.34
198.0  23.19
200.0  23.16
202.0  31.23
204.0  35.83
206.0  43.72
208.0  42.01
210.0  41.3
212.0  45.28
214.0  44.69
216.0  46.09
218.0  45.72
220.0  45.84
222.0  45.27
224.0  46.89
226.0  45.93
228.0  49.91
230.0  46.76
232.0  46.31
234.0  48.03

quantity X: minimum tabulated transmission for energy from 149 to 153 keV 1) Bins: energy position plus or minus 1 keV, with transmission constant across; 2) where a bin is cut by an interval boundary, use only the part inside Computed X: 23.18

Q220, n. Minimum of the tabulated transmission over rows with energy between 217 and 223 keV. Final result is 45.27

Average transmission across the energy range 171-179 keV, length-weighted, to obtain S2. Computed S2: 40.2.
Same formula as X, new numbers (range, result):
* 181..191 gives 32.9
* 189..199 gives 22.34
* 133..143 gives 17.72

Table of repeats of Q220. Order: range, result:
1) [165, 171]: 37.69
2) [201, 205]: 31.23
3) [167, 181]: 38.48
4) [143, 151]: 18.19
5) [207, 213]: 41.3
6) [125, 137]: 21.92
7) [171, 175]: 39.51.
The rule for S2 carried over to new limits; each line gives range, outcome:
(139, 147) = 18.2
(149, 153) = 24.3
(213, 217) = 45.4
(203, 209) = 40.5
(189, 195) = 29.4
